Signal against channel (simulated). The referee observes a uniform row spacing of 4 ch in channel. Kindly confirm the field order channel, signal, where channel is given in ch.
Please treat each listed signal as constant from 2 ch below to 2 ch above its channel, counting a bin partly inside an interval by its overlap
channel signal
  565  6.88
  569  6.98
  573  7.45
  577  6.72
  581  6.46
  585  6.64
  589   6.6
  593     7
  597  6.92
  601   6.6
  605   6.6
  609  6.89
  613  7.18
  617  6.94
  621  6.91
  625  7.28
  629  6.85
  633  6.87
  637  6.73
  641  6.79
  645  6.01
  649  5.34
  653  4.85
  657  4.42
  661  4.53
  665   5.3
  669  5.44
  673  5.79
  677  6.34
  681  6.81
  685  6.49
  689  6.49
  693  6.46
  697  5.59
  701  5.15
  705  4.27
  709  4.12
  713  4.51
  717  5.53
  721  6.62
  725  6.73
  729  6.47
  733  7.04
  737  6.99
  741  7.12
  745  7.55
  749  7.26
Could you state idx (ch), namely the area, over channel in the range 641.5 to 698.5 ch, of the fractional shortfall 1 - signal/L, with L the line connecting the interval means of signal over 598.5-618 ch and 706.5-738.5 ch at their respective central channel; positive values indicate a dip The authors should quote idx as 5.5 ch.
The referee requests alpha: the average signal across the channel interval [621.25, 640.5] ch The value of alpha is 6.92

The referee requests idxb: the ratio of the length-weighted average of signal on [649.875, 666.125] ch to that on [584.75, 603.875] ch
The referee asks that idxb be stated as 0.7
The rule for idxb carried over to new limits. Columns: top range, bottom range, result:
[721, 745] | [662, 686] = 1.16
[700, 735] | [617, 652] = 0.86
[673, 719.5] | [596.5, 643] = 0.82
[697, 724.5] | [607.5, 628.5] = 0.73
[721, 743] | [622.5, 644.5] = 1.00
